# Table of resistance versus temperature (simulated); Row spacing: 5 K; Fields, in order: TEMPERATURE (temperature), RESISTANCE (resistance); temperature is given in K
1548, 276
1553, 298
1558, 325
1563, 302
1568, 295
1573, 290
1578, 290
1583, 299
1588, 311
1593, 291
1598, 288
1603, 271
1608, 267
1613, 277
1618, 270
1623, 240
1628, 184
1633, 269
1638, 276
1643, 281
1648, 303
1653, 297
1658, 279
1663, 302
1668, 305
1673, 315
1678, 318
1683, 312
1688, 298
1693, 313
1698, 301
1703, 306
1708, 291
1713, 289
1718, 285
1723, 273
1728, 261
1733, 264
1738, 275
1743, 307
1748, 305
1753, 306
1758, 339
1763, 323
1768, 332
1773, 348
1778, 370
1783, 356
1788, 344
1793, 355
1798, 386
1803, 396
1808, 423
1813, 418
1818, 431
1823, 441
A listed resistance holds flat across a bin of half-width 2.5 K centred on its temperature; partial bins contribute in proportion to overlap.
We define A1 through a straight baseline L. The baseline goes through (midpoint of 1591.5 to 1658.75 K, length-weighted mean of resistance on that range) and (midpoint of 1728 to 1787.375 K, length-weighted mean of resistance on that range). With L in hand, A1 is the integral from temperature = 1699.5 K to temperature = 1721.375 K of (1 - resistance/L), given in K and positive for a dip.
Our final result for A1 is 0.7 K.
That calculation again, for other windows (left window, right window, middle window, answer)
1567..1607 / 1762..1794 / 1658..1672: 0.6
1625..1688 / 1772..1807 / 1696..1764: 7.7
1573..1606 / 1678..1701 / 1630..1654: 1.4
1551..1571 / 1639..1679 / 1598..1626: 3.3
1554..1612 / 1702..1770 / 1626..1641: 2.4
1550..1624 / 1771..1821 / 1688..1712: 2.7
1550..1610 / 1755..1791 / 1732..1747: 2.2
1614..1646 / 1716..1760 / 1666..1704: -5.0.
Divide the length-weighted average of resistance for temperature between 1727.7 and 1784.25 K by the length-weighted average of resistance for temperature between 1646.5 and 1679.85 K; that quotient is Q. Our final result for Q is 1.05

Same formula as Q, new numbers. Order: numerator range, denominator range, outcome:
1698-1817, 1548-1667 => 1.16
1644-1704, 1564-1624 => 1.07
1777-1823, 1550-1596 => 1.30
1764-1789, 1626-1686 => 1.21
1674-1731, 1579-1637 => 1.09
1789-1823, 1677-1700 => 1.31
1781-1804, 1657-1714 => 1.21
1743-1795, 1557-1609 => 1.15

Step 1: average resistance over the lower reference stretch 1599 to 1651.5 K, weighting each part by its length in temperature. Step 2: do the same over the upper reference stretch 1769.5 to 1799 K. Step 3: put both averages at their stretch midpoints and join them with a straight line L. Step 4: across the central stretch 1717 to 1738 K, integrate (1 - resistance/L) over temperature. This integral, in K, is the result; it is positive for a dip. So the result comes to 3.51 K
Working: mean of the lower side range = 265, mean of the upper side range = 358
